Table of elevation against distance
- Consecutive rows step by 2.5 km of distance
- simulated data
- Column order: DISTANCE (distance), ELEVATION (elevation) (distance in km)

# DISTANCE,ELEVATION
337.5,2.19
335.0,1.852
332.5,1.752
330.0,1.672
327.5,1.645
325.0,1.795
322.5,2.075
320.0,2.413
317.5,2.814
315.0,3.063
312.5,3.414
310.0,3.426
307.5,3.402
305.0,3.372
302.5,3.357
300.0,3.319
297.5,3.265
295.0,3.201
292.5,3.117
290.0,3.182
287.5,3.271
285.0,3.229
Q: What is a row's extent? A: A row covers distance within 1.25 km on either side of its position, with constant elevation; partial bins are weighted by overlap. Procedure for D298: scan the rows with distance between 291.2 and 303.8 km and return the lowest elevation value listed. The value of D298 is 3.117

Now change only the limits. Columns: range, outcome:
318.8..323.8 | 2.075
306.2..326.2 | 1.795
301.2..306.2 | 3.357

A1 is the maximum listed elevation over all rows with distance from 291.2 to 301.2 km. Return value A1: 3.319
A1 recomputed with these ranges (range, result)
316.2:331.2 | 2.814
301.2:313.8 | 3.426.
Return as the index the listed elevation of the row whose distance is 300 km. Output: 3.319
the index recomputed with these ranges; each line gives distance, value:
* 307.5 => 3.402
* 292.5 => 3.117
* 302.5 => 3.357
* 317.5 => 2.814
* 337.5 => 2.19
